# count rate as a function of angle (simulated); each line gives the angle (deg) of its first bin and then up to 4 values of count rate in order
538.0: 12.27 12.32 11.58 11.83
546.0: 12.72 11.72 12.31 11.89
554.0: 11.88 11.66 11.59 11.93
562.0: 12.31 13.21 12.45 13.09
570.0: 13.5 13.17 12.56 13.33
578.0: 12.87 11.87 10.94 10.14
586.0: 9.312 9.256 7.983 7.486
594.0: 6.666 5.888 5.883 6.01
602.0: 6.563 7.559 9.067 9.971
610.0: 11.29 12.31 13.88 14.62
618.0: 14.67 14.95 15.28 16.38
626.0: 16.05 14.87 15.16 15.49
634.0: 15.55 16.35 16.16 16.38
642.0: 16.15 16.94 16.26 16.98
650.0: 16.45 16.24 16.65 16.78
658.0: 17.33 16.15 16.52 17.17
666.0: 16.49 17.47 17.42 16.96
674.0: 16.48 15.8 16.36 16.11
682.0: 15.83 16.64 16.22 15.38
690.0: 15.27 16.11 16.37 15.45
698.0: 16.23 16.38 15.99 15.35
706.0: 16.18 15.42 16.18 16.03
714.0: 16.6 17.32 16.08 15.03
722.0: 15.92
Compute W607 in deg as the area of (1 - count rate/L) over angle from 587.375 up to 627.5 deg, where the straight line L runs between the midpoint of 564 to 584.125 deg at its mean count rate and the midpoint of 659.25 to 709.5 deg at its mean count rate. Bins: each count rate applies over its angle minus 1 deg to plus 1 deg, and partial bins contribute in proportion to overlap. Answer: 9.1 deg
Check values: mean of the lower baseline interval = 12.5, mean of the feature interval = 10.7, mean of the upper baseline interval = 16.2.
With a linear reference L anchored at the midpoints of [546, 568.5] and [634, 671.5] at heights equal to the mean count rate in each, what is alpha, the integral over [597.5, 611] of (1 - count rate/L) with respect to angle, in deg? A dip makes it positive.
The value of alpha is 5.9 deg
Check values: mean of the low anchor 12.2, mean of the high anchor 16.6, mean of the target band 8.13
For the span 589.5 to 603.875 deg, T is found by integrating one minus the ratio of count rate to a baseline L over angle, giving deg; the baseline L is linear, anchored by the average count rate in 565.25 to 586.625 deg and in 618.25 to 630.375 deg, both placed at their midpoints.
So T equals 7.3 deg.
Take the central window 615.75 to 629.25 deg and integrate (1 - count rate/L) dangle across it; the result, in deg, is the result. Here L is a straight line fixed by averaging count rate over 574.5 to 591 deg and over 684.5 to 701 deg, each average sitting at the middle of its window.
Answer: -2.83 deg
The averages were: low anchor 10.8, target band 15.3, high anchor 15.9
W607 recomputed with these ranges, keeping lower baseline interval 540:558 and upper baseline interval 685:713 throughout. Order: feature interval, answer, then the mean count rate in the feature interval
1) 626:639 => -1.4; 15.6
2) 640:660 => -2.7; 16.6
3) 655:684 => -2.9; 16.6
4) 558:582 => -0.2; 12.6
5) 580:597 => 5.6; 8.66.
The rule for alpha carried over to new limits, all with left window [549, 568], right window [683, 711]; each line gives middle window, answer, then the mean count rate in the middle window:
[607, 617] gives 0.9 deg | 12.4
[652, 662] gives -1.2 deg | 16.7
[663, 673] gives -1.3 deg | 17.1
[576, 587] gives 1.3 deg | 11.2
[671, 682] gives -0.7 deg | 16.3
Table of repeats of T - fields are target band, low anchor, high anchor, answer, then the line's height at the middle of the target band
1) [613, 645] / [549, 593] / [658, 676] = -1.8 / 14.7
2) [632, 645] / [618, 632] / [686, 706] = -0.6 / 15.5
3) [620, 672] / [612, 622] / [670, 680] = -3.0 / 15.4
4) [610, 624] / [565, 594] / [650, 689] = -0.9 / 13.4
